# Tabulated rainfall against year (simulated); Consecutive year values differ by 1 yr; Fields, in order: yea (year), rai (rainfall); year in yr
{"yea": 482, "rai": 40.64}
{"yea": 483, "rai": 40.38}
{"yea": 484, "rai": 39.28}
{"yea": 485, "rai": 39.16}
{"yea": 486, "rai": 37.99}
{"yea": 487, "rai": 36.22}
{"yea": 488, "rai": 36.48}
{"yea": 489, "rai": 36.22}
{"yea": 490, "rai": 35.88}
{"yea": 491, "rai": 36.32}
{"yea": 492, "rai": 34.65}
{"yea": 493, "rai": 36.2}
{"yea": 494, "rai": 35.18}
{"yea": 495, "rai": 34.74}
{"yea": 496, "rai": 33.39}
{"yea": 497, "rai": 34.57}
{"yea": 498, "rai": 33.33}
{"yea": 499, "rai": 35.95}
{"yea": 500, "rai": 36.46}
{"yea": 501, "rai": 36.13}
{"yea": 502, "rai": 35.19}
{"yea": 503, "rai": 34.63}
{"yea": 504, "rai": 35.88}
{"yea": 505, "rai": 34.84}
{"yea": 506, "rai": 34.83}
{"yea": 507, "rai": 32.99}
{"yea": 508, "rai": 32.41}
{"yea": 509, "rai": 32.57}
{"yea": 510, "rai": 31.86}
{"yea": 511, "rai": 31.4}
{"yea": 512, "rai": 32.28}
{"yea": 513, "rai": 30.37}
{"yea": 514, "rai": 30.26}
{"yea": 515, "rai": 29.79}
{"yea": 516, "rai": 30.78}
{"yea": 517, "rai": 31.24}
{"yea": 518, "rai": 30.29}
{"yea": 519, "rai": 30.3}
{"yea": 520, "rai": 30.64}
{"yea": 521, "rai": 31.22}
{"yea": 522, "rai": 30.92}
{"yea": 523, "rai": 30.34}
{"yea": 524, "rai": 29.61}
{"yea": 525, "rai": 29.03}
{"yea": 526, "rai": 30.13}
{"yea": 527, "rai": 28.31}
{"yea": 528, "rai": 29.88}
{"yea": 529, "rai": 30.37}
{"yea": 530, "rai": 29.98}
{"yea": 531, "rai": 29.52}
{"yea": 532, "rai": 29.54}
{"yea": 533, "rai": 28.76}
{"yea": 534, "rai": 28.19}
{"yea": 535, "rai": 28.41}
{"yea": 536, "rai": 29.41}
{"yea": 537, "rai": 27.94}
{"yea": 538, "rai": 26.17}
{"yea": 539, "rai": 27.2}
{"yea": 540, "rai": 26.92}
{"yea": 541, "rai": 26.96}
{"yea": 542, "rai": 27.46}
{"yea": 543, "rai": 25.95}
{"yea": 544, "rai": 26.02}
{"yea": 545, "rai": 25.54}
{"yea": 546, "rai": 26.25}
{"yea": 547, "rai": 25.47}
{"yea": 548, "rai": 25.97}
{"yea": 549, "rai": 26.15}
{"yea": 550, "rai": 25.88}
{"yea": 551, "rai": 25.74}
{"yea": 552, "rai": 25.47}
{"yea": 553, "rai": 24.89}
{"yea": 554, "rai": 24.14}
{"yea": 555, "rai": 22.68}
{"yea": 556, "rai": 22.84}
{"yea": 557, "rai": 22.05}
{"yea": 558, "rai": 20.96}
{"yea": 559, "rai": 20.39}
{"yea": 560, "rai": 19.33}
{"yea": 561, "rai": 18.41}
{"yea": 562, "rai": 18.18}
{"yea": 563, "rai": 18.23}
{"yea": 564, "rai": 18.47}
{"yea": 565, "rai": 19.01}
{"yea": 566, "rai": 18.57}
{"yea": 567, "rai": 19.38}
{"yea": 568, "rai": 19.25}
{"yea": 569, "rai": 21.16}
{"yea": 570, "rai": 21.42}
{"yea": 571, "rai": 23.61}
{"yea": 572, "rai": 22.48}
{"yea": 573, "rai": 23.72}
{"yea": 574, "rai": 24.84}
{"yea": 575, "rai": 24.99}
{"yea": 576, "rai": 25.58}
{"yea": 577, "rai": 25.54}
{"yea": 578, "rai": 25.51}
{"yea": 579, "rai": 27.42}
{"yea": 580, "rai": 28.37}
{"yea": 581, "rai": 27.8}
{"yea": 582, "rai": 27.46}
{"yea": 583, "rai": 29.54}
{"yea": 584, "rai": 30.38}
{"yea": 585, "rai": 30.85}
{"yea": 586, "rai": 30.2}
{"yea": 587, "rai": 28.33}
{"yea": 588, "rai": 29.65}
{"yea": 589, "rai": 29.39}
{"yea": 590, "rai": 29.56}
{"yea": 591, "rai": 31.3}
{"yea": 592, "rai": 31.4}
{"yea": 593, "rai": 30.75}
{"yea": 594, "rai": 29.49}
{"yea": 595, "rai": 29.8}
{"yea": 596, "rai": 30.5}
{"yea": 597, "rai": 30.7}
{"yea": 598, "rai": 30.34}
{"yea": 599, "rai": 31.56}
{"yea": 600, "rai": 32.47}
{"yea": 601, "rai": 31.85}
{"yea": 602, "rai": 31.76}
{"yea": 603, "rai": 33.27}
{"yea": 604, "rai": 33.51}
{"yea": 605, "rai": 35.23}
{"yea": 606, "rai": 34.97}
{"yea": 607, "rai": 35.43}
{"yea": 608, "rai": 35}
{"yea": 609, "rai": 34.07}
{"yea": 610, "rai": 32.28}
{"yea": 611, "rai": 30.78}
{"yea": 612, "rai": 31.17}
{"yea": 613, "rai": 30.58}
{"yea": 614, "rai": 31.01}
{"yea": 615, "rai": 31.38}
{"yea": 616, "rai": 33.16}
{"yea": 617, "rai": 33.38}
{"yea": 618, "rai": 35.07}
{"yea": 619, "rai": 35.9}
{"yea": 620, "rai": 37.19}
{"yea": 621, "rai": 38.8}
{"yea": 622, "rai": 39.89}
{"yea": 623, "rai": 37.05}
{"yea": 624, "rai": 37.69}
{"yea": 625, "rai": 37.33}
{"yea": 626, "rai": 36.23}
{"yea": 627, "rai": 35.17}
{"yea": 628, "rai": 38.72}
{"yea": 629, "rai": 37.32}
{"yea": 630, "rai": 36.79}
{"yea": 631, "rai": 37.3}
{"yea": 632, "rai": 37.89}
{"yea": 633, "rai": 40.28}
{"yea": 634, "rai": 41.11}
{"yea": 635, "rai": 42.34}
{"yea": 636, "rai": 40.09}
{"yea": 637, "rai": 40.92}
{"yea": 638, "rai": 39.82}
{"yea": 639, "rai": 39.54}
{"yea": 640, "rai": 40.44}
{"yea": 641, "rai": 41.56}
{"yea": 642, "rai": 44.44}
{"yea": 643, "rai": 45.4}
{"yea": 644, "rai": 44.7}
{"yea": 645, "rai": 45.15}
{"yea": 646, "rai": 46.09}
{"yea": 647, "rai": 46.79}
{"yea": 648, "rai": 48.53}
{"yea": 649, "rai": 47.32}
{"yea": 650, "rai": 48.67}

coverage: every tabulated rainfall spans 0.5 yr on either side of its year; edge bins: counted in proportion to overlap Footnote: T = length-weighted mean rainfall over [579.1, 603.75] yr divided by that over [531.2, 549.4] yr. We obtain 1.11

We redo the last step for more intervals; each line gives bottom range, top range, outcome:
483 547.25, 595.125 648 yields 1.16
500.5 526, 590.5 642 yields 1.10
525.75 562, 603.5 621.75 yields 1.31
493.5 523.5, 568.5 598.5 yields 0.84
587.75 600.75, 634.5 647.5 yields 1.40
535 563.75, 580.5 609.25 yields 1.28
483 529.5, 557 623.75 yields 0.86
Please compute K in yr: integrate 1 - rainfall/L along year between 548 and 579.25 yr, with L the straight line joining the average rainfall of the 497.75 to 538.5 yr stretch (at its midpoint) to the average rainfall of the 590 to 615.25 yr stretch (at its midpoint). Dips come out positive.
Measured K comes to 9.1 yr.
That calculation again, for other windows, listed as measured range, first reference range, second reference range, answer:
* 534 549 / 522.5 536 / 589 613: 1.5 yr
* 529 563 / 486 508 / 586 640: 9.3 yr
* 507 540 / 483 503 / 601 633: 5.4 yr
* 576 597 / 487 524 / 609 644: 4.0 yr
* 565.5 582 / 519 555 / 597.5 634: 3.9 yr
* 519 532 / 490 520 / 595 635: 1.4 yr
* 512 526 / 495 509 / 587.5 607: 1.5 yr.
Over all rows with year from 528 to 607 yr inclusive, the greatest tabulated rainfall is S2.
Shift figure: 35.43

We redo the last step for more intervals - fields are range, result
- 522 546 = 30.92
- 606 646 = 46.09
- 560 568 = 19.38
